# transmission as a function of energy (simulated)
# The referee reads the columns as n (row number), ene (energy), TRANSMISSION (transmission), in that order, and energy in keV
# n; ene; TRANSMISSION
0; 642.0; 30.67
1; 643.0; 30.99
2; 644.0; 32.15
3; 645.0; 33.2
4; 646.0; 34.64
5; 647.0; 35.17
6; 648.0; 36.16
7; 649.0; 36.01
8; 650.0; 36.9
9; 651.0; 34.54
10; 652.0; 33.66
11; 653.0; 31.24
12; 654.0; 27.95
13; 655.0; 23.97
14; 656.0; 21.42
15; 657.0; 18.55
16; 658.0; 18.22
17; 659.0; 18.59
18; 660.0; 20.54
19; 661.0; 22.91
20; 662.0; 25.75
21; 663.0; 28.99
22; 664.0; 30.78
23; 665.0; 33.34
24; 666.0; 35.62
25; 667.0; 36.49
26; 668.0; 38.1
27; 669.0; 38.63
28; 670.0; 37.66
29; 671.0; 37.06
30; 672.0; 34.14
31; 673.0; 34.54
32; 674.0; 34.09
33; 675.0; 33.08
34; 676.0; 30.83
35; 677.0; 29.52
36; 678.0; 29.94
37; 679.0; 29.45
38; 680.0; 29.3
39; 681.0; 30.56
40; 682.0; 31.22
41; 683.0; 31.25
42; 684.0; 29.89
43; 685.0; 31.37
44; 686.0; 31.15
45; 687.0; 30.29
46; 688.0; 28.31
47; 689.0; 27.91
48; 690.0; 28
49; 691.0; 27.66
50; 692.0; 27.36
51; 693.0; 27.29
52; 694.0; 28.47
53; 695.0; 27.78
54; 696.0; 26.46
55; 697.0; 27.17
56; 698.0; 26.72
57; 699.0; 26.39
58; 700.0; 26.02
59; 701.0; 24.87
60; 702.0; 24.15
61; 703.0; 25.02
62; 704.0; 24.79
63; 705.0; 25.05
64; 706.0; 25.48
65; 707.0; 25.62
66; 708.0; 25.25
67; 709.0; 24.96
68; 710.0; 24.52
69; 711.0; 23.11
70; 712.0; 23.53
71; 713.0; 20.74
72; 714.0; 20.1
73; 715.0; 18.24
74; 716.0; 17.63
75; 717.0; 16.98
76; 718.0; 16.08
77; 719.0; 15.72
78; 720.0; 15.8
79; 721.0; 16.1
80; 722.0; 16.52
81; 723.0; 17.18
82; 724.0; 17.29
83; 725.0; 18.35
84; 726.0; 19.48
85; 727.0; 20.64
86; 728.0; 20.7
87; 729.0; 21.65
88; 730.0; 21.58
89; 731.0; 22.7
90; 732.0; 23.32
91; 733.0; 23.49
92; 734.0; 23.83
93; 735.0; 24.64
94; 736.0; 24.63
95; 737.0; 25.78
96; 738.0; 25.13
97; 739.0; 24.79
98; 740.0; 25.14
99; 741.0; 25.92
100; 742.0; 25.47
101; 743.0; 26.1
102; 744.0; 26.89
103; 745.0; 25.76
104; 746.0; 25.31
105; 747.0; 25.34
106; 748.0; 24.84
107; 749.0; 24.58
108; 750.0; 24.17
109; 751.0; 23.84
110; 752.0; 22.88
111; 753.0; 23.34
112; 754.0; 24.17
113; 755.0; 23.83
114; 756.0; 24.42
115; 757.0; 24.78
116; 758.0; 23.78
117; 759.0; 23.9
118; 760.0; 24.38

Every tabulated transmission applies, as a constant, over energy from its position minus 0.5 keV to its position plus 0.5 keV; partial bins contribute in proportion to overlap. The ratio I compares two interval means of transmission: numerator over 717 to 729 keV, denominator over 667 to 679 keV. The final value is 0.52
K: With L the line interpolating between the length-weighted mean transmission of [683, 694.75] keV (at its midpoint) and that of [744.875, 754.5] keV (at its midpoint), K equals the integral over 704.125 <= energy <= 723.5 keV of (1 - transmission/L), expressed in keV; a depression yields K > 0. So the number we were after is 4.7 keV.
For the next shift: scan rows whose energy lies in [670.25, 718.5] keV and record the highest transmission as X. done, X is 37.06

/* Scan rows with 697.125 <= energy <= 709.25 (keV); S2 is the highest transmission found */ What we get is 26.72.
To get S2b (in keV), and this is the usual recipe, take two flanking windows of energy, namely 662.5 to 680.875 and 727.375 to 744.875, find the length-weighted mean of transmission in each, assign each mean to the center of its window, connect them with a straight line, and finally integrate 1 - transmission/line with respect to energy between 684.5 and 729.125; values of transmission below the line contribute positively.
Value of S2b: 8.0 keV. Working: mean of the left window 33.4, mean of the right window 24.2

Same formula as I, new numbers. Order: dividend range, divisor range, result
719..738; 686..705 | 0.77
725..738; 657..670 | 0.78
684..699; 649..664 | 1.07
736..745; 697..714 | 1.04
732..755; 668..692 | 0.78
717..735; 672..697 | 0.65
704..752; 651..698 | 0.76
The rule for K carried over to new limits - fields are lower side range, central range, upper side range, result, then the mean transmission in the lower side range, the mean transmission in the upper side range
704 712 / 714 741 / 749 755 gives 4.10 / 24.8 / 23.8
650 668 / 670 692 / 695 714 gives -3.81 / 27.8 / 24.9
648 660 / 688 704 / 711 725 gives -4.10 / 27.4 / 18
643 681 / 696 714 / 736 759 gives 1.96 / 30.9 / 24.8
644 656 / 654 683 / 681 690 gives 1.32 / 32.5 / 30.1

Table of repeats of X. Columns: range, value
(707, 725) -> 25.62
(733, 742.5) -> 25.92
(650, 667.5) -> 36.9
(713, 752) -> 26.89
